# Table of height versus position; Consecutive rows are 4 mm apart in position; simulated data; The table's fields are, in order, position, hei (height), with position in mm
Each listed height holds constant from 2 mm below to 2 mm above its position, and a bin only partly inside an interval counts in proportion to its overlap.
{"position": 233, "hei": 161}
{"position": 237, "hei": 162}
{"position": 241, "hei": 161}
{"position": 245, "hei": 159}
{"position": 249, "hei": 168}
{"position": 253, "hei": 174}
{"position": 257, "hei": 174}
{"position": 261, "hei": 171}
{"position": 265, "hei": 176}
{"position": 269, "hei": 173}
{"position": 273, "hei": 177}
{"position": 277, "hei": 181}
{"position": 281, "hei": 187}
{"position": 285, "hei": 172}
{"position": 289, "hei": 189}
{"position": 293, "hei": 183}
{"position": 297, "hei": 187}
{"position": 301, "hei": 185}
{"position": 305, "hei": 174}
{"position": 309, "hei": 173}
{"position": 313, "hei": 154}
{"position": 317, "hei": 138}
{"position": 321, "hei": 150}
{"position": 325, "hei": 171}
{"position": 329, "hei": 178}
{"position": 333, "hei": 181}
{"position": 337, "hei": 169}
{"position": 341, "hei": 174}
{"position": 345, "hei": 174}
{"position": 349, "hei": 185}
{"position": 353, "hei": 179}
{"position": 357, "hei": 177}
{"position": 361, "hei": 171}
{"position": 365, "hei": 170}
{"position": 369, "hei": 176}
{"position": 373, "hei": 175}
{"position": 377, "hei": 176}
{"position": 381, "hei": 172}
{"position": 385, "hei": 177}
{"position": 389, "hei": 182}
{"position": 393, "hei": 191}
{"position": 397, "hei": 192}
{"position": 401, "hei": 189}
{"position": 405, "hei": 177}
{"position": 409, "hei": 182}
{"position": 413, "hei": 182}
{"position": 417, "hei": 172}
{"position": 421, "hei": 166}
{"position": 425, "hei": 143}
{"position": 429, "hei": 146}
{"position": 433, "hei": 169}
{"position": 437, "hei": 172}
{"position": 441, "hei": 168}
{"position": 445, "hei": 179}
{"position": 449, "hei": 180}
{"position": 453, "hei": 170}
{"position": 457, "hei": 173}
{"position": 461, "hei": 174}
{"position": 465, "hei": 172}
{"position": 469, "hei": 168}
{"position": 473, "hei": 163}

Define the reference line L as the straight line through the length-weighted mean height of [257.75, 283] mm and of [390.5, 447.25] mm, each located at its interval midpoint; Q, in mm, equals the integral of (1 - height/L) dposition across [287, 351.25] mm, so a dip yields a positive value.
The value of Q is 1.2 mm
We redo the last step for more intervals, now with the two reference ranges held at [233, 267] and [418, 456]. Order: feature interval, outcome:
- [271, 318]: -2.37 mm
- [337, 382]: -2.24 mm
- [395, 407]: -1.40 mm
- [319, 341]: -0.41 mm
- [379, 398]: -1.79 mm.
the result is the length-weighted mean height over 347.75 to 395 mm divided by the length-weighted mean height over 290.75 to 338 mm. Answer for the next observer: 1.0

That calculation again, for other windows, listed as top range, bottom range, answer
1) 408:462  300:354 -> 1.00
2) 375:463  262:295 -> 0.97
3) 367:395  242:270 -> 1.05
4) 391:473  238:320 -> 1.00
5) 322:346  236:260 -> 1.04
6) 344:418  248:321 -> 1.03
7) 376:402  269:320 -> 1.05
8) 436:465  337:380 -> 0.99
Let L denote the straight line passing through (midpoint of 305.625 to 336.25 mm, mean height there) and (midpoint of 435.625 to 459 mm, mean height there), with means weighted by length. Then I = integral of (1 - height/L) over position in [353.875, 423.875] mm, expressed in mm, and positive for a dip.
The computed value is -3.4 mm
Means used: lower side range 164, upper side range 174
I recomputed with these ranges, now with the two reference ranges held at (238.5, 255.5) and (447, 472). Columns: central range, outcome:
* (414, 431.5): 1.3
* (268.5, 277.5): -0.6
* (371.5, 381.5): -0.3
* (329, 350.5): -1.0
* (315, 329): 1.0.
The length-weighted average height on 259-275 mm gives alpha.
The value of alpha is 174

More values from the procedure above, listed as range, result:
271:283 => 182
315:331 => 159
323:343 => 175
